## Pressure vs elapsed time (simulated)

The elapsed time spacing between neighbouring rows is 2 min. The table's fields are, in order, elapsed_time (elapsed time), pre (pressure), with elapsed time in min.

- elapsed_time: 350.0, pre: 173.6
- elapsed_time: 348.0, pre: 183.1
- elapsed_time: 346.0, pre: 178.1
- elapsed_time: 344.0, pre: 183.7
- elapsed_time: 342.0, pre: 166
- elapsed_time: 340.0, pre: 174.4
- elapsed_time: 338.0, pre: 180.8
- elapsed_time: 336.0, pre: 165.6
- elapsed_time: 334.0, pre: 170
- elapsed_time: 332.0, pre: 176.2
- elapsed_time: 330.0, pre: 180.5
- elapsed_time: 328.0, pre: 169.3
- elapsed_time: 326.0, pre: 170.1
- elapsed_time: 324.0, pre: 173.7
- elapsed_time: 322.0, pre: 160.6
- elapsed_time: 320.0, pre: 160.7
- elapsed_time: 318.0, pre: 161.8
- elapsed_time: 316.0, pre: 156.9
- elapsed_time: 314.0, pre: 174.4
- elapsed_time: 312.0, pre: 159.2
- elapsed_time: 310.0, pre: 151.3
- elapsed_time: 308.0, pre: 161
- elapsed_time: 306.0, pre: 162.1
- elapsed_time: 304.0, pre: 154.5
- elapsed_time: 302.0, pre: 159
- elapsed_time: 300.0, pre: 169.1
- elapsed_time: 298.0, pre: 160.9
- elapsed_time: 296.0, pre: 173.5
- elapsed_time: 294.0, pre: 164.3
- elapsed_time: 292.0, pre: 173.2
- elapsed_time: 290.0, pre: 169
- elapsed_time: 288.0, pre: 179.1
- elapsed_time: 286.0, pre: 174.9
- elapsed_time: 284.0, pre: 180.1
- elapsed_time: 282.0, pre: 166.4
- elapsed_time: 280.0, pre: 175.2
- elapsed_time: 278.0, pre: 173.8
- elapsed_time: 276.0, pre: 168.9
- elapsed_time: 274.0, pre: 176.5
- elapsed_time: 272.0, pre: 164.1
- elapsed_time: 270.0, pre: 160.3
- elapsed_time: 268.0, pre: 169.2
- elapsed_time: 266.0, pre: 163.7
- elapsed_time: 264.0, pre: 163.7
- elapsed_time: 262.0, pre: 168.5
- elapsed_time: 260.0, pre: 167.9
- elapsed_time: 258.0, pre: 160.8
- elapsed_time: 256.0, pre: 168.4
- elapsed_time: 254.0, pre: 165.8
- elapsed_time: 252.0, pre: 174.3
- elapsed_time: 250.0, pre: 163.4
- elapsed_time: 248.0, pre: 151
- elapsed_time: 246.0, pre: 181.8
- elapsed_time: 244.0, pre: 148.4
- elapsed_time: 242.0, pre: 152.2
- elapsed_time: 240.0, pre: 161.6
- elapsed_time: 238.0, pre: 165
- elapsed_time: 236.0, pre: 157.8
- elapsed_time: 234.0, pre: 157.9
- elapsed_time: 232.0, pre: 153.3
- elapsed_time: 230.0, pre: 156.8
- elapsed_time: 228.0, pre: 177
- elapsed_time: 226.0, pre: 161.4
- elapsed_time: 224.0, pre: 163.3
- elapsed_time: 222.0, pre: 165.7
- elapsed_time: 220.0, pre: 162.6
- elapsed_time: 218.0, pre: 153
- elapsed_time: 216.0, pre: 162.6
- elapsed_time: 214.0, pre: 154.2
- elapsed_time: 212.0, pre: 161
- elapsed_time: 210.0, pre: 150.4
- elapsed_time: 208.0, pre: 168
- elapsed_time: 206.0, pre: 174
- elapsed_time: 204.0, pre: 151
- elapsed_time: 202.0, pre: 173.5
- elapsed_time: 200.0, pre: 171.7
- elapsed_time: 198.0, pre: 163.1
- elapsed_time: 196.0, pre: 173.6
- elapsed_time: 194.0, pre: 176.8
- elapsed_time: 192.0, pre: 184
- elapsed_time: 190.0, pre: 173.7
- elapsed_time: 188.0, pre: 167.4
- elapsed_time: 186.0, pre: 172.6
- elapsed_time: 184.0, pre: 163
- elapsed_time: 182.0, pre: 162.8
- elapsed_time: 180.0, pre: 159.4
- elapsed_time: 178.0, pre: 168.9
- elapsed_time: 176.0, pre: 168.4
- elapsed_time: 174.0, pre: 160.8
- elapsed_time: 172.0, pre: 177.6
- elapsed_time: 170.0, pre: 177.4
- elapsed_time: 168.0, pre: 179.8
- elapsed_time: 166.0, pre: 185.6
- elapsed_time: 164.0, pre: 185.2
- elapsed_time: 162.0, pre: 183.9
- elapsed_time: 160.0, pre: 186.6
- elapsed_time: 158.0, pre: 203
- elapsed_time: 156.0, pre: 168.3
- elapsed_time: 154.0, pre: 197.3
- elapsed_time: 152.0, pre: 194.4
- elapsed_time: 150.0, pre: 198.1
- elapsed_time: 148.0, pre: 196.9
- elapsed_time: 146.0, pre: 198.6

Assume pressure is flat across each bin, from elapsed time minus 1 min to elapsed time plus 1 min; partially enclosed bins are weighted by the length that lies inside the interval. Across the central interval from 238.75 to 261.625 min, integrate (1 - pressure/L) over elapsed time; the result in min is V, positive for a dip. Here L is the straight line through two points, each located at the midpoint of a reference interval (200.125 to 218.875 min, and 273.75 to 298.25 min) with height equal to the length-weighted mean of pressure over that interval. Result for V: 0.5 min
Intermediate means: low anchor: 161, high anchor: 172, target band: 163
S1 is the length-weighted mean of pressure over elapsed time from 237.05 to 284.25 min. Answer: 166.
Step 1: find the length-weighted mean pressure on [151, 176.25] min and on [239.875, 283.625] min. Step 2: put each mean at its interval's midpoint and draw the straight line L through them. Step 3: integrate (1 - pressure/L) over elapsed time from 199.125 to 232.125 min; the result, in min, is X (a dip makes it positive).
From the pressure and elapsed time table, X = 2.1 min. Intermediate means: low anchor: 183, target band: 163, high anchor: 166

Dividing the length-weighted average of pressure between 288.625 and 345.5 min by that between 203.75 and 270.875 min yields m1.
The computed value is 1.03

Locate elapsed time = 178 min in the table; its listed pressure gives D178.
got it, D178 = 168.9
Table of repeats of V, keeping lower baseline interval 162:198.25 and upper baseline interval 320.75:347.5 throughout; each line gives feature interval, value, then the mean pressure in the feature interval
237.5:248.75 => 0.84 min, 160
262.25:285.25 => 0.48 min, 169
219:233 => 0.81 min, 163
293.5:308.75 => 0.88 min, 163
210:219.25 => 0.84 min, 157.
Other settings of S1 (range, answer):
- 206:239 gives 161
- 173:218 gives 166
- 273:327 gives 167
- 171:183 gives 166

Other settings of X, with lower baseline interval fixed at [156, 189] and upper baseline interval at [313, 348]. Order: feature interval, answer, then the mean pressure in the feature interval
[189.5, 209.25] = 0.42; 171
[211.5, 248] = 2.73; 161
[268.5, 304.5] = 0.61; 169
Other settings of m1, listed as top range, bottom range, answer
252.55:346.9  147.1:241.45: 0.99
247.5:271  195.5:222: 1.01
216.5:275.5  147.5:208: 0.93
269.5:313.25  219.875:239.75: 1.03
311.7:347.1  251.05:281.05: 1.01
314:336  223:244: 1.05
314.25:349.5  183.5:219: 1.03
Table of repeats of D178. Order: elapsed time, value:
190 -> 173.7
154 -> 197.3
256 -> 168.4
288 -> 179.1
